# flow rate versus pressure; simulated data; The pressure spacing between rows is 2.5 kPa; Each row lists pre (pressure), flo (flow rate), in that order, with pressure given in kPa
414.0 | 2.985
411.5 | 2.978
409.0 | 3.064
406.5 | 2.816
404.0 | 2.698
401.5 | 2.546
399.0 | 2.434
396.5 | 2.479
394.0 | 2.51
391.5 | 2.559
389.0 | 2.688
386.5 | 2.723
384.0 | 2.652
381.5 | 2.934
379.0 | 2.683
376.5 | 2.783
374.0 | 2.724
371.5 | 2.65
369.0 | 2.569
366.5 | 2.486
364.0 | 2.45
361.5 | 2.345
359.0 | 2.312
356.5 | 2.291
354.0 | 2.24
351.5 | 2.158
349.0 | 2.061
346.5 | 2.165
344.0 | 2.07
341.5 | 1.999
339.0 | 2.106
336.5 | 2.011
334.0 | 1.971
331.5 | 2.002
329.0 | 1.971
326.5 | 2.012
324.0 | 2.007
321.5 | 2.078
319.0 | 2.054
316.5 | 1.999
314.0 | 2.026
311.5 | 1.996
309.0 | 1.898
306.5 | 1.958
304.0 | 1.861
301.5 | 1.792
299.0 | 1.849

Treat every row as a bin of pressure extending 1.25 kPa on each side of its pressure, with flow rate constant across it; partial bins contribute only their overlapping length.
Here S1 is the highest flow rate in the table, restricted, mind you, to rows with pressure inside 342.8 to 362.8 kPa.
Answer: 2.345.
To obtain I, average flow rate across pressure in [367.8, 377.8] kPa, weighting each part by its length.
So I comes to 2.68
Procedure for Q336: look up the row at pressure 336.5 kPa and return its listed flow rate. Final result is 2.011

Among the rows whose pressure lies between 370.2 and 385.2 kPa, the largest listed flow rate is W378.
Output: 2.934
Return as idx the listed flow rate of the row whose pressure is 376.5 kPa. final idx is 2.783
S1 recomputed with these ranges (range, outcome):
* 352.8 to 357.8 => 2.291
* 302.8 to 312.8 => 1.996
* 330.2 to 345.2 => 2.106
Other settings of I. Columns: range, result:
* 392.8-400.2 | 2.47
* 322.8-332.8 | 2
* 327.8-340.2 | 2.01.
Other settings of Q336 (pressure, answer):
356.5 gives 2.291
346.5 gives 2.165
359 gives 2.312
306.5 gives 1.958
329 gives 1.971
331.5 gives 2.002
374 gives 2.724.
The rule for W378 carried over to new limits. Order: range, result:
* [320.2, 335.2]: 2.078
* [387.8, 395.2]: 2.688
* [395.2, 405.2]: 2.698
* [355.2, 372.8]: 2.65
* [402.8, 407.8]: 2.816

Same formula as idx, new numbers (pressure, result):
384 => 2.652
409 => 3.064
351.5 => 2.158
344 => 2.07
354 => 2.24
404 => 2.698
